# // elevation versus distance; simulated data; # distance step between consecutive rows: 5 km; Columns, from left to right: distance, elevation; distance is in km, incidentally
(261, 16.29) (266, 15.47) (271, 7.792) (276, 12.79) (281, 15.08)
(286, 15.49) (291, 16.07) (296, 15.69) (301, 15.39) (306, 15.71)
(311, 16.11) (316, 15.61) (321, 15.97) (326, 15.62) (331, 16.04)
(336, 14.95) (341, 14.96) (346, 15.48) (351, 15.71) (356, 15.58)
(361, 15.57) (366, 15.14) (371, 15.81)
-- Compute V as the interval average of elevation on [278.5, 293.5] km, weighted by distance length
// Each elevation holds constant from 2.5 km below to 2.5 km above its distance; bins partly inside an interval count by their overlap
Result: 15.5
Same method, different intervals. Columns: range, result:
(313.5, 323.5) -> 15.8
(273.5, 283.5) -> 13.9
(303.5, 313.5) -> 15.9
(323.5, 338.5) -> 15.5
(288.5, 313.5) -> 15.8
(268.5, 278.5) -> 10.3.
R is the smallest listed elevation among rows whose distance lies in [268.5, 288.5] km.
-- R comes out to 7.792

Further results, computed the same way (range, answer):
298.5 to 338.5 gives 14.95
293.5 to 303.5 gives 15.39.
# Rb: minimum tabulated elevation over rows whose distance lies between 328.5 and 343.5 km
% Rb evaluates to 14.95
